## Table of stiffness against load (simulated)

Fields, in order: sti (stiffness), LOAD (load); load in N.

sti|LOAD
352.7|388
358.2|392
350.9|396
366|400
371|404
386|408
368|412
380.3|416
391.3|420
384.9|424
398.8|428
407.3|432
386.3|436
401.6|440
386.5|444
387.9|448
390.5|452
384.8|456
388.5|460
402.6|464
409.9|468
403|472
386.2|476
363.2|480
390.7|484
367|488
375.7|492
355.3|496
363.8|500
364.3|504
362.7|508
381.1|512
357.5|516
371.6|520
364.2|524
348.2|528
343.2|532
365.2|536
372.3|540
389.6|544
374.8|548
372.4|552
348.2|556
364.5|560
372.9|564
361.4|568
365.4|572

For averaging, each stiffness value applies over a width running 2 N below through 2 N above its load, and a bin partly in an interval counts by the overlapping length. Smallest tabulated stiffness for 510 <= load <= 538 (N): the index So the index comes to 343.2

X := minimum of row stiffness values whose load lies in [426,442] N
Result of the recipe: 386.3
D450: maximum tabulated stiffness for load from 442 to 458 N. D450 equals 390.5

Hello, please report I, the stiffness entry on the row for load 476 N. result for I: 386.2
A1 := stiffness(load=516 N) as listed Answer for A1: 357.5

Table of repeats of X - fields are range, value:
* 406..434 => 368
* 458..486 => 363.2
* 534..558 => 348.2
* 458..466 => 388.5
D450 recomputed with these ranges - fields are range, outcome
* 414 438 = 407.3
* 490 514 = 381.1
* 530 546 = 389.6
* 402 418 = 386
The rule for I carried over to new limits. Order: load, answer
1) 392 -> 358.2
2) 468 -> 409.9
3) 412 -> 368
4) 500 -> 363.8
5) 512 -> 381.1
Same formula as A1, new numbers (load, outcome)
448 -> 387.9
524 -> 364.2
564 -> 372.9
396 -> 350.9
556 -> 348.2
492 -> 375.7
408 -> 386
